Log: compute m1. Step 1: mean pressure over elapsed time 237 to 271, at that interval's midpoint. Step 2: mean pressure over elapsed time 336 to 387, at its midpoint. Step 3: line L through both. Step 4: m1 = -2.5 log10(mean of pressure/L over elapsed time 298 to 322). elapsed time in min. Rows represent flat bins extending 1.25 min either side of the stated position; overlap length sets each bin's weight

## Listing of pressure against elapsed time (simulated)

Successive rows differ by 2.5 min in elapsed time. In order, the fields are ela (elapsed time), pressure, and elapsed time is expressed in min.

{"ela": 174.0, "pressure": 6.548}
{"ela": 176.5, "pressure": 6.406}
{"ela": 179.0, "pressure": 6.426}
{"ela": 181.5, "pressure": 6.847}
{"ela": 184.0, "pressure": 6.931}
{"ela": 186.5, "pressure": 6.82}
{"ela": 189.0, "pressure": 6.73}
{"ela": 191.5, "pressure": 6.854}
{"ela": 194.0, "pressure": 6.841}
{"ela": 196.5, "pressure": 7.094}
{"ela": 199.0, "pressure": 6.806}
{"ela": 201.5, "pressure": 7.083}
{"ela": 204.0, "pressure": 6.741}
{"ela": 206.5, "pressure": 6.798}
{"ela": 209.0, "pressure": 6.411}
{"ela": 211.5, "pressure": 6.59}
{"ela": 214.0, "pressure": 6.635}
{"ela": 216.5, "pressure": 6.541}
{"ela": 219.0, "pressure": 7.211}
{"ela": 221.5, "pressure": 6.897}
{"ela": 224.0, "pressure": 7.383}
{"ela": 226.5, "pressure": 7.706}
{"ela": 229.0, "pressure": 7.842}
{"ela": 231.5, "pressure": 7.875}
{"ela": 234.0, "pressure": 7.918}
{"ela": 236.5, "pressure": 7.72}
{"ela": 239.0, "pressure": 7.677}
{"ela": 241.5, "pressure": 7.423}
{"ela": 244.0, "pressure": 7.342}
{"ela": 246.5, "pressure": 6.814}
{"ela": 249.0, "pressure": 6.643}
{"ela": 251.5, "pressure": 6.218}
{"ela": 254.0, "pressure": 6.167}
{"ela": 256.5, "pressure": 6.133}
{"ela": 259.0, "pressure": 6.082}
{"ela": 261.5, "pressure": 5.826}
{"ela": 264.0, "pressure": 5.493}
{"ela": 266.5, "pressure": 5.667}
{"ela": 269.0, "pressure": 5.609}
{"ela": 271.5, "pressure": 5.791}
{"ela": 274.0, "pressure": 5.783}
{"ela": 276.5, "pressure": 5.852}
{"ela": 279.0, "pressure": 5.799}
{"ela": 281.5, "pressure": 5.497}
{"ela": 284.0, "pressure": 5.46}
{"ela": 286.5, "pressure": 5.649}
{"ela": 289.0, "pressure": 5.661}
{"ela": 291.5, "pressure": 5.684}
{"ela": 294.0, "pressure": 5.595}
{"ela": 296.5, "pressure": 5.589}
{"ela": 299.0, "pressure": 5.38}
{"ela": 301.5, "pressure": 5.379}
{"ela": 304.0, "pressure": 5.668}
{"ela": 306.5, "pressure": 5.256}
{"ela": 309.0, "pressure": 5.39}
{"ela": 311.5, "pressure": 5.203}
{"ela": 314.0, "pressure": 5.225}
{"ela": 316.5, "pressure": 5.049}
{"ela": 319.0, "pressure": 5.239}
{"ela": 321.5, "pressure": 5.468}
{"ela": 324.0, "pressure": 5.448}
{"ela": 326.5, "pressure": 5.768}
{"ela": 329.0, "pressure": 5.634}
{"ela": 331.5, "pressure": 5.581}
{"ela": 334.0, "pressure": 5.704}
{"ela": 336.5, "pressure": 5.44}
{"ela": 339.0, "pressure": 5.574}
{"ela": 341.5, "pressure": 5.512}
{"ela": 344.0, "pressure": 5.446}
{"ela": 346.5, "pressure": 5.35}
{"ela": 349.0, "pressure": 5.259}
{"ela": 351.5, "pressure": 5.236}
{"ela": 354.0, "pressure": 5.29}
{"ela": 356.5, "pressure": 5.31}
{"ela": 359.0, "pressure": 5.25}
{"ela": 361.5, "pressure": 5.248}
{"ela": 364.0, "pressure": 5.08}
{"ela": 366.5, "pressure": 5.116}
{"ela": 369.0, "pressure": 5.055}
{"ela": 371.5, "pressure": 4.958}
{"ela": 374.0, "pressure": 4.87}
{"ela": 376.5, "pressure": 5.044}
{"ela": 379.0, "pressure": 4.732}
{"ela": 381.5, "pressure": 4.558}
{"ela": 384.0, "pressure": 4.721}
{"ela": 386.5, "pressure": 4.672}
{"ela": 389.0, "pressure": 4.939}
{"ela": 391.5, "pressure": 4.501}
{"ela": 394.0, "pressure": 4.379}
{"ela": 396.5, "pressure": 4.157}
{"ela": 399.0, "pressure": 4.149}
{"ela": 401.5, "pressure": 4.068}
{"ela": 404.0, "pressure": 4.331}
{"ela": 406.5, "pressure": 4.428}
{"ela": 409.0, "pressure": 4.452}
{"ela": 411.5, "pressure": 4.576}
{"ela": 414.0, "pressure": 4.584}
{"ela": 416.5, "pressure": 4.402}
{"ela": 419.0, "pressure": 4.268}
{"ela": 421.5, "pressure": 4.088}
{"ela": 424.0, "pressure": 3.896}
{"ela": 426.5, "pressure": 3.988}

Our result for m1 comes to 0.08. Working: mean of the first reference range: 6.41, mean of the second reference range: 5.13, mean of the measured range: 5.32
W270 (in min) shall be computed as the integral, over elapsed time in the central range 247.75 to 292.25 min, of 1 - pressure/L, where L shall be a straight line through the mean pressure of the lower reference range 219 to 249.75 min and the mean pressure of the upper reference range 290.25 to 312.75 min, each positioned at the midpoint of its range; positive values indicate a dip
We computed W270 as 3.80 min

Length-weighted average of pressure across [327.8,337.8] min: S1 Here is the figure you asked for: 5.59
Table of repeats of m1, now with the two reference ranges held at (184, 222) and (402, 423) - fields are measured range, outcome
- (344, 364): -0.05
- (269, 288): 0.05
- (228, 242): -0.20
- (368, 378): -0.03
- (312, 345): -0.02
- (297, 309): 0.04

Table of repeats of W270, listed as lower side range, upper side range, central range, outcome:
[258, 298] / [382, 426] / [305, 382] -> -4.2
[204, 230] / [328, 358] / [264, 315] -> 4.5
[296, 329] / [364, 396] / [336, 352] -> -0.9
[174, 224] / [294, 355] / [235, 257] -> -2.3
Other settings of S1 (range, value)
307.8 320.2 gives 5.22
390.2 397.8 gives 4.35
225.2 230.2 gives 7.77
